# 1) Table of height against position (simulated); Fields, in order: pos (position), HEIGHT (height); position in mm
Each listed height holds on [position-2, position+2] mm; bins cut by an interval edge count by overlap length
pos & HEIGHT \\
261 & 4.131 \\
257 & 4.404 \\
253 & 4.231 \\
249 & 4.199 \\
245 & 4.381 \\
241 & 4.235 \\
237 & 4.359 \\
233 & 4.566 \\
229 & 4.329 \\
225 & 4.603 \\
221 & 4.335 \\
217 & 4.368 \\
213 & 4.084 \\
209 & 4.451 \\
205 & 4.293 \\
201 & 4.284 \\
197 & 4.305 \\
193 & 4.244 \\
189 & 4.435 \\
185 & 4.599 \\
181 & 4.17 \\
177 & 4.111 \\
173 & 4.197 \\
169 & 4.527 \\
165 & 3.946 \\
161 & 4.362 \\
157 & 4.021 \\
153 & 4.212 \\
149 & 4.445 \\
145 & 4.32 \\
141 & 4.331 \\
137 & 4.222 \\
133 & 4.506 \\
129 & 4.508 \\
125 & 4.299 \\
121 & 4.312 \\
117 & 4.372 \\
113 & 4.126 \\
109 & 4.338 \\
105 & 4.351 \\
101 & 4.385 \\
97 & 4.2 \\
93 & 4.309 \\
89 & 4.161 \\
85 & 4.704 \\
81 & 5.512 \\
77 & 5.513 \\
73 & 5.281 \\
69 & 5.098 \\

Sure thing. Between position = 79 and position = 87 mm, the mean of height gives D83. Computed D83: 5.11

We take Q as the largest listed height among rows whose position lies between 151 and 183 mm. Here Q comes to 4.527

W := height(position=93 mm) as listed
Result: 4.309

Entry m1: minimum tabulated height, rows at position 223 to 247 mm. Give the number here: 4.235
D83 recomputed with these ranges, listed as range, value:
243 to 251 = 4.29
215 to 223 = 4.35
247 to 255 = 4.21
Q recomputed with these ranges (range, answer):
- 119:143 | 4.508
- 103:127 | 4.372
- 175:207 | 4.599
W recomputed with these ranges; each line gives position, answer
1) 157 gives 4.021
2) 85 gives 4.704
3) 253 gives 4.231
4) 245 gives 4.381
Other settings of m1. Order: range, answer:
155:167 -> 3.946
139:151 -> 4.32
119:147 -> 4.222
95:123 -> 4.126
